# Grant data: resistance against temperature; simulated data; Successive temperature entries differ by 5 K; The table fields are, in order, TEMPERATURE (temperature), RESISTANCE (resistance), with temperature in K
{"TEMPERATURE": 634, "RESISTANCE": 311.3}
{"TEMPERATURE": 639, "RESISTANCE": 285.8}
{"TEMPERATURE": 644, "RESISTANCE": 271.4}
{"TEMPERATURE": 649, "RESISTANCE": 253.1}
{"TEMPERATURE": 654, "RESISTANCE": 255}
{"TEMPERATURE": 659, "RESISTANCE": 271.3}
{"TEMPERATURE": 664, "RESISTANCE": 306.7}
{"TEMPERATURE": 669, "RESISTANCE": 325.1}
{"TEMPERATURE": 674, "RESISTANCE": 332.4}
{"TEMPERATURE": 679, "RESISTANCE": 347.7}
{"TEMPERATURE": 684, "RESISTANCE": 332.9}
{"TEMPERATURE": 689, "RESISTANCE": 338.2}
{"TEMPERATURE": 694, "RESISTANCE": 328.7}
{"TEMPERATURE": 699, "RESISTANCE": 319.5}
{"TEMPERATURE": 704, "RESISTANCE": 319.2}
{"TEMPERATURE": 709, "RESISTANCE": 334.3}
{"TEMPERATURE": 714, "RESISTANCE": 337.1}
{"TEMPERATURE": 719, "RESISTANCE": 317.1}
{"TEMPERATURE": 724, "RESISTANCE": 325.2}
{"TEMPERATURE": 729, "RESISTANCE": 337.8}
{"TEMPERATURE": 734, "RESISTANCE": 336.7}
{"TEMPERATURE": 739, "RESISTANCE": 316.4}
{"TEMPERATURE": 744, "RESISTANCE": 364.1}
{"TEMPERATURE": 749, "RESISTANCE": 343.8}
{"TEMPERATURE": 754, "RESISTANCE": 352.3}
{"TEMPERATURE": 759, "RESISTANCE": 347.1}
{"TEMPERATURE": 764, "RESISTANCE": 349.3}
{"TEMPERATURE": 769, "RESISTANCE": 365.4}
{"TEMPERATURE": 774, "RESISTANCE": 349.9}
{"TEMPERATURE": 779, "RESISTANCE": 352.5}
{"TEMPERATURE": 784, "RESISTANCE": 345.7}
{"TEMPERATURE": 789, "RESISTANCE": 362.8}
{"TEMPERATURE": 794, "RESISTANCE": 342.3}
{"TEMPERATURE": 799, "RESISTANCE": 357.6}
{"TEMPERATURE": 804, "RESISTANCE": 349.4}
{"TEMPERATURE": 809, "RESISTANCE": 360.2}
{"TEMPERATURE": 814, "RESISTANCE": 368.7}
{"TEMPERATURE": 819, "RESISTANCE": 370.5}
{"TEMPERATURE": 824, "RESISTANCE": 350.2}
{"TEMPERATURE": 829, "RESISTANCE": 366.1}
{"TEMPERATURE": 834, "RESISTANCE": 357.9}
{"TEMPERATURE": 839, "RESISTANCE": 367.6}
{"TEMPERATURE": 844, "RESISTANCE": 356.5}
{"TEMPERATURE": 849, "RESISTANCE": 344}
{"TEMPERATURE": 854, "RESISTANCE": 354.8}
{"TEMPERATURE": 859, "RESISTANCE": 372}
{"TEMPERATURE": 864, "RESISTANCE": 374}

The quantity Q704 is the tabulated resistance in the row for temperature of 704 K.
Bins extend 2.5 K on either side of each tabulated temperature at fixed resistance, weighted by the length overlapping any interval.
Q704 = 319.2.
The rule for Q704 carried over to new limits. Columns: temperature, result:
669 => 325.1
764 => 349.3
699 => 319.5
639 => 285.8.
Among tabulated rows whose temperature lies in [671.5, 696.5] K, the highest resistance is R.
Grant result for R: 347.7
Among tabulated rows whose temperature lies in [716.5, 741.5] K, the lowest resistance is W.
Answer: 316.4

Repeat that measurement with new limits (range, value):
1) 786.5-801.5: 342.3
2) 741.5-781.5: 343.8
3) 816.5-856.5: 344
